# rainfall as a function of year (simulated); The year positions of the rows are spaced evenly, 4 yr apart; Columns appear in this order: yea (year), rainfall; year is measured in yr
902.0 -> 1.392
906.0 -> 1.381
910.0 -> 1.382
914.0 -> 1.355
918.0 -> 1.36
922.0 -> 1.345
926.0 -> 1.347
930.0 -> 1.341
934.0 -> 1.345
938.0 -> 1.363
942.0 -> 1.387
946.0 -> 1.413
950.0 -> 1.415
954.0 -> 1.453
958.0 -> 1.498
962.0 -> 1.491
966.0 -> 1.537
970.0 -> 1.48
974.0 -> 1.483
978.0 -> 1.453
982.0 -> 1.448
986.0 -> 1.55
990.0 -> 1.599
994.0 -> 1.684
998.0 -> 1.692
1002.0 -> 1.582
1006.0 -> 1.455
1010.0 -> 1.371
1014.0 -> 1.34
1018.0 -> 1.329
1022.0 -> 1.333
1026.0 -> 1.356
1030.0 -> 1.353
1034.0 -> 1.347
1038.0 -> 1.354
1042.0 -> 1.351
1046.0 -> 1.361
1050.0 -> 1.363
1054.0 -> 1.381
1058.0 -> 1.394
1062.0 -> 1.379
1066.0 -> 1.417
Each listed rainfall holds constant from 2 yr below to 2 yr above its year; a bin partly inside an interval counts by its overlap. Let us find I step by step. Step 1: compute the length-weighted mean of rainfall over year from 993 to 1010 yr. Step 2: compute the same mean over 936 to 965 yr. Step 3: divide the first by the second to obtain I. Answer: 1.1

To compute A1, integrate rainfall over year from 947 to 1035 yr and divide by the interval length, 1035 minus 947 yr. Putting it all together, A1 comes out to 1.47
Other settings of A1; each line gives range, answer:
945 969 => 1.47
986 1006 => 1.61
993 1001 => 1.68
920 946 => 1.36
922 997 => 1.46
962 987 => 1.49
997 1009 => 1.55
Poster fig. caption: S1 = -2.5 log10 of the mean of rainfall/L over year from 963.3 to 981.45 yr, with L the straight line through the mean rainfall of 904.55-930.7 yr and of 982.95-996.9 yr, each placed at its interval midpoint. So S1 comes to 0.04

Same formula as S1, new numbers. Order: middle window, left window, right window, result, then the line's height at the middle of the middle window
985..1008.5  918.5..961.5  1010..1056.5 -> -0.163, 1.37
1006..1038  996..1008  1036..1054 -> 0.092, 1.48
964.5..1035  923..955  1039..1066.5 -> -0.069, 1.38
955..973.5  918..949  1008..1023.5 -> -0.107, 1.36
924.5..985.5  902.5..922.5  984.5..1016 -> 0.011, 1.45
